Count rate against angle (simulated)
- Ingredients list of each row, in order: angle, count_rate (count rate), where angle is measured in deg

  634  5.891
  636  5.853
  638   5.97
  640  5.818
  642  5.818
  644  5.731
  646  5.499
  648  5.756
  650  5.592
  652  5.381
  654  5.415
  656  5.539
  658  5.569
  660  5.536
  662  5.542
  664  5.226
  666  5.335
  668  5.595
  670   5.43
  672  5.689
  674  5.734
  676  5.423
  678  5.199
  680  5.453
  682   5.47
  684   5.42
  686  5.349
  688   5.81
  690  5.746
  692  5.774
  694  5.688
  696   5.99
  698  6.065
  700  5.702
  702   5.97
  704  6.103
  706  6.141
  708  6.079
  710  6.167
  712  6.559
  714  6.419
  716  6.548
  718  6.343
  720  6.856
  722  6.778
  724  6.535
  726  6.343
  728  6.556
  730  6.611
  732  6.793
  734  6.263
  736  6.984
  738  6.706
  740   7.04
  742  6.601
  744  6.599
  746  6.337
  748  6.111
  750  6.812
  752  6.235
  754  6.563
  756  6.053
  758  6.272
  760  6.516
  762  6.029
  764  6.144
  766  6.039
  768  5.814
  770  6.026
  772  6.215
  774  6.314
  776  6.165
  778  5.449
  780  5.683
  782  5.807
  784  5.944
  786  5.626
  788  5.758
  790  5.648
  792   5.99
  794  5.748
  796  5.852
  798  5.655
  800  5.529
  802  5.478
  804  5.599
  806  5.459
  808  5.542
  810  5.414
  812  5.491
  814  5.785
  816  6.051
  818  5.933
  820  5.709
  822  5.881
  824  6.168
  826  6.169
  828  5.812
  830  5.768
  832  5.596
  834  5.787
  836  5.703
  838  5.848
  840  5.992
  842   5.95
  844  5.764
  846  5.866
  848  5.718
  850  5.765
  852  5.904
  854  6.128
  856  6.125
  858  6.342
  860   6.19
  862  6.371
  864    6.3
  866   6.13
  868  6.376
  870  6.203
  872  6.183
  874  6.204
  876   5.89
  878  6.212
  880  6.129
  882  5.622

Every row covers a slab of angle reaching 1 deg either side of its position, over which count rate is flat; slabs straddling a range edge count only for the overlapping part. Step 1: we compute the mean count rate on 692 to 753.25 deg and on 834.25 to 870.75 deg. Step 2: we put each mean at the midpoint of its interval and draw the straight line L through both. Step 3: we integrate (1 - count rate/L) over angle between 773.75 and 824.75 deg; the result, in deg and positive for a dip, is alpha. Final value 3.56 deg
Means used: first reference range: 6.39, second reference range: 6.03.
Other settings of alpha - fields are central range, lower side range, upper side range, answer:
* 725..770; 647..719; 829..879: -4.4 deg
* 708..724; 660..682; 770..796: -2.5 deg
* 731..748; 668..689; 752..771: -1.8 deg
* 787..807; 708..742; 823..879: 1.9 deg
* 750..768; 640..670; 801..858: -1.7 deg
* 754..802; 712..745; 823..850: 2.6 deg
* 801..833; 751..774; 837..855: 1.3 deg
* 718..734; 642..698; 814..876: -2.5 deg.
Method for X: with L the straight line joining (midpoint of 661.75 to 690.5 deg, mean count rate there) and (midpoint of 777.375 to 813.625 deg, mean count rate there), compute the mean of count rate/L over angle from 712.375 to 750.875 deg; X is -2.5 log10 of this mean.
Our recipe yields -0.18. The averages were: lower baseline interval 5.49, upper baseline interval 5.65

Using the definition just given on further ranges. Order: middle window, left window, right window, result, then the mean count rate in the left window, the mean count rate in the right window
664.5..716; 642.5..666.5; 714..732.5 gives 0.054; 5.52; 6.58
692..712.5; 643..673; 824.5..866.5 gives -0.073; 5.52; 5.96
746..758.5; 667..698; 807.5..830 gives -0.114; 5.6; 5.82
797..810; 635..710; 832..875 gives 0.075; 5.67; 6.03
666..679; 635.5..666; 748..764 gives 0.049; 5.6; 6.33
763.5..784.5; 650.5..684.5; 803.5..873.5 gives -0.039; 5.47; 5.92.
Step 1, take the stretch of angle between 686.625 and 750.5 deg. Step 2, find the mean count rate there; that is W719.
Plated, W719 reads 6.34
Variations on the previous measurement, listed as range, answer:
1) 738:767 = 6.39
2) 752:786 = 6.06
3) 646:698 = 5.56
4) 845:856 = 5.9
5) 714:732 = 6.58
